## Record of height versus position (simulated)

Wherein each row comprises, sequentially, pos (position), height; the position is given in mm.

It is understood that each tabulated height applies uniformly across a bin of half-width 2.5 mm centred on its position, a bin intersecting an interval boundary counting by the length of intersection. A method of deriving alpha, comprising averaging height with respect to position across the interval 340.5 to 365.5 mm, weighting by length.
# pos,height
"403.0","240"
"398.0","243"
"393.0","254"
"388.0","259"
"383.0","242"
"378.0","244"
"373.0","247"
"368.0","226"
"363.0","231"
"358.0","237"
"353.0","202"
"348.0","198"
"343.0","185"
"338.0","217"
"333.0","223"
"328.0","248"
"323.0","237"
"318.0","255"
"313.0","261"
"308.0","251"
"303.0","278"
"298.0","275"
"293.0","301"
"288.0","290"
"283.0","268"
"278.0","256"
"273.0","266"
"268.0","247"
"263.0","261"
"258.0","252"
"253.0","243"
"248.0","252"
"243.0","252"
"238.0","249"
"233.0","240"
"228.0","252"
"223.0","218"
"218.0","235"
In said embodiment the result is 211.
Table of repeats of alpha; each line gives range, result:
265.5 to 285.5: 259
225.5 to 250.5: 249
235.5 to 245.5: 250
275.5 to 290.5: 271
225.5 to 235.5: 246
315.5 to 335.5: 241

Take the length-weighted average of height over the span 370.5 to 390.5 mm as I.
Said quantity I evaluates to 248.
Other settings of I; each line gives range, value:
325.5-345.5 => 218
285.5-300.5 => 289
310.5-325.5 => 251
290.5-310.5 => 276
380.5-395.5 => 252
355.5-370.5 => 231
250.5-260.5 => 248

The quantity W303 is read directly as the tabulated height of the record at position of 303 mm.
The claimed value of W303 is 278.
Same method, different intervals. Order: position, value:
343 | 185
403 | 240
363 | 231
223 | 218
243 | 252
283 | 268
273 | 266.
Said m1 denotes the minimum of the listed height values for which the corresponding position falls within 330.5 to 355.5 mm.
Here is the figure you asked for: 185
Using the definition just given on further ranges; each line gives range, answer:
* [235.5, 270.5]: 243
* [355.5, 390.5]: 226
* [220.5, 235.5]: 218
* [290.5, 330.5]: 237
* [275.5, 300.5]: 256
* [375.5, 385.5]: 242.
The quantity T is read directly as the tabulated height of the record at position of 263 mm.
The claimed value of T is 261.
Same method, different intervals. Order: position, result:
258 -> 252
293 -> 301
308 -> 251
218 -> 235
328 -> 248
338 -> 217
